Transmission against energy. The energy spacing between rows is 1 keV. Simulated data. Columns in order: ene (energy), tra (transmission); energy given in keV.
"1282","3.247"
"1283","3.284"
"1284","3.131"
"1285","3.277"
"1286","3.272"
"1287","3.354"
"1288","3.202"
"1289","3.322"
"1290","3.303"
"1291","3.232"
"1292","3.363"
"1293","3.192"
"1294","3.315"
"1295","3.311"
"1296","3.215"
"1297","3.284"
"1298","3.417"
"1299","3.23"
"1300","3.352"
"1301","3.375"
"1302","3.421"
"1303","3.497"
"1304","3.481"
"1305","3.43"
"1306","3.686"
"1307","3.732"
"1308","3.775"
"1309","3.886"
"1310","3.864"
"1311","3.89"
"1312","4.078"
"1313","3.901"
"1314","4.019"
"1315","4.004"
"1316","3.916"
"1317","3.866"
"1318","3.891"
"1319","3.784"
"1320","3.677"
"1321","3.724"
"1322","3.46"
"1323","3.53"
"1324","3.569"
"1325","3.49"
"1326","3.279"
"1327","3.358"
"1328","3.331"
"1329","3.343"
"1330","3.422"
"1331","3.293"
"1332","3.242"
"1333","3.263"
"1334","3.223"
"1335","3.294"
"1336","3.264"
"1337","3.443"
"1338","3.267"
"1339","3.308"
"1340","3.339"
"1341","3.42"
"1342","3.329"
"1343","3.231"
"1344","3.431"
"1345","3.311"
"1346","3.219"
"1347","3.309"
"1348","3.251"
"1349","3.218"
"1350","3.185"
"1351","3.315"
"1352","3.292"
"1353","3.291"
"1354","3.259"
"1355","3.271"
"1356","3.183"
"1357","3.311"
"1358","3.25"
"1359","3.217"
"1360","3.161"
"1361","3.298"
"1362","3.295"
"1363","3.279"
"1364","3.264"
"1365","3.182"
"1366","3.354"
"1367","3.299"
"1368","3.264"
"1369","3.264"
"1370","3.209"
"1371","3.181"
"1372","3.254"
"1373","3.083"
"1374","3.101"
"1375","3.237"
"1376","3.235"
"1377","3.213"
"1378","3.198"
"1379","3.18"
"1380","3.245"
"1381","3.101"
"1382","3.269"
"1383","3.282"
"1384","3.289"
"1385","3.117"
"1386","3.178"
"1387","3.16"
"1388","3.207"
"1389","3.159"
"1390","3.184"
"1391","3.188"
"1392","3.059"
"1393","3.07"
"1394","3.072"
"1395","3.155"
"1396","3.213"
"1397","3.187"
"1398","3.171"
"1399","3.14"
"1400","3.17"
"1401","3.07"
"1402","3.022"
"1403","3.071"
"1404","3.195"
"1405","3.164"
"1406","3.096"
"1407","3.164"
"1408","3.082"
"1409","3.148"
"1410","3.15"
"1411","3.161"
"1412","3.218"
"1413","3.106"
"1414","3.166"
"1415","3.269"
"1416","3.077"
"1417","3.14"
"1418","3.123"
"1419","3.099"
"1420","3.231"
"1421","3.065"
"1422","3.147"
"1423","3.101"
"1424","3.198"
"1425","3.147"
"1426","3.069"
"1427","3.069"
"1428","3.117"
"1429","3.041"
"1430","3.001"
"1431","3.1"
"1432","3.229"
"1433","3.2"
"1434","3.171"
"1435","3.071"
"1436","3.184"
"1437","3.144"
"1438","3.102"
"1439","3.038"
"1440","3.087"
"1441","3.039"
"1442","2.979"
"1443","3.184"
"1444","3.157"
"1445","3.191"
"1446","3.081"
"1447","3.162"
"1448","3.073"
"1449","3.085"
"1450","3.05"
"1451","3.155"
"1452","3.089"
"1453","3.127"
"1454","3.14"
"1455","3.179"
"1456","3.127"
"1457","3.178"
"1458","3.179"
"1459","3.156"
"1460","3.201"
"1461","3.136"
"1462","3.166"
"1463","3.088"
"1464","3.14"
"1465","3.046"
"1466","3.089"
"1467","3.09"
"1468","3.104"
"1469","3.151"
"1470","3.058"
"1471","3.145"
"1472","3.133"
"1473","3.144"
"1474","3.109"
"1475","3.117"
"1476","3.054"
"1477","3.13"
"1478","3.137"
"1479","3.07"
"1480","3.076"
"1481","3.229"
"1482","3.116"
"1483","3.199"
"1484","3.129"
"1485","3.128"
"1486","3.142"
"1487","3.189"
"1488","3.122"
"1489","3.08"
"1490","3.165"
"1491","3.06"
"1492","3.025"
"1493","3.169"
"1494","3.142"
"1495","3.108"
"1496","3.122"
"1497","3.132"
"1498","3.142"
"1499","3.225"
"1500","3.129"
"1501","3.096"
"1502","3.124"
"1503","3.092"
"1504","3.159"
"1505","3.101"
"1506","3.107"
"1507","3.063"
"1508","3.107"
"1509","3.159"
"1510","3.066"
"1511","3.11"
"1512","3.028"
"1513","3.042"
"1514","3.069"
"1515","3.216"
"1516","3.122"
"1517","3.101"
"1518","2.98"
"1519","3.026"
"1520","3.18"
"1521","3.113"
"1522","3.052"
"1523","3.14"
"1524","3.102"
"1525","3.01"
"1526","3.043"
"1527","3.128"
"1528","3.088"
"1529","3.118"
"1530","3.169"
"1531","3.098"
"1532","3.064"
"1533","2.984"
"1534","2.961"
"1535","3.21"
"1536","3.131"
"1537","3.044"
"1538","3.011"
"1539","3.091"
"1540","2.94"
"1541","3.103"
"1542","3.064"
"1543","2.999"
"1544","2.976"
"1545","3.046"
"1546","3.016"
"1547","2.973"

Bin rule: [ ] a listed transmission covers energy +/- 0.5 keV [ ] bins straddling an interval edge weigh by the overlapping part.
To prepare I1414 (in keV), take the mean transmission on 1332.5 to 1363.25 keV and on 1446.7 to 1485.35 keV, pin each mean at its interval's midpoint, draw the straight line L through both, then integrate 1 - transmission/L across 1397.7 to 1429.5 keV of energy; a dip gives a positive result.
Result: 0.6 keV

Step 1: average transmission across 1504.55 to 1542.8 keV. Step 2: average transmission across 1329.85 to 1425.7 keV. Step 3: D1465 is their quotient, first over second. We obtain 1.0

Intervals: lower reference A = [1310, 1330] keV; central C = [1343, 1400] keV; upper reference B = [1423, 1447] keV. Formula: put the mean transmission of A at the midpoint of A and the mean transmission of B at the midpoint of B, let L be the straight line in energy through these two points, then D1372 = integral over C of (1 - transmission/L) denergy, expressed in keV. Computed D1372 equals 3.5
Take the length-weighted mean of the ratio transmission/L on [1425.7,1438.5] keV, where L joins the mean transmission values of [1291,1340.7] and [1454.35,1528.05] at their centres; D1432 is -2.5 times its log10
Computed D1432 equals 0.05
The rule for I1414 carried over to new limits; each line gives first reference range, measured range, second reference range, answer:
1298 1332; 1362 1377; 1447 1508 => 1.0 keV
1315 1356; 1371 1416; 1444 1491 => 1.6 keV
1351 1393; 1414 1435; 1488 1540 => 0.3 keV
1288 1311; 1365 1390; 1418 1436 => 0.3 keV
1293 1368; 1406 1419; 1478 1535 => 0.5 keV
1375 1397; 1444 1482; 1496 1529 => 0.1 keV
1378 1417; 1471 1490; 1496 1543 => -0.1 keV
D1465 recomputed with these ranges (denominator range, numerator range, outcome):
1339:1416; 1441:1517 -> 0.97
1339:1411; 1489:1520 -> 0.97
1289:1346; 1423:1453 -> 0.89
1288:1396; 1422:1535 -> 0.93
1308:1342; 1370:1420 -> 0.89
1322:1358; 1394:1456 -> 0.94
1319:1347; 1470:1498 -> 0.92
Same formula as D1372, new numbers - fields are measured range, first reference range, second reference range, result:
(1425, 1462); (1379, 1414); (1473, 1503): 0.2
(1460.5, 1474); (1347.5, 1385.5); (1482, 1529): 0.1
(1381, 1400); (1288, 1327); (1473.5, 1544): 1.1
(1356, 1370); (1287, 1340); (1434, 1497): 0.5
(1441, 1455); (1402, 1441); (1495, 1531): 0.0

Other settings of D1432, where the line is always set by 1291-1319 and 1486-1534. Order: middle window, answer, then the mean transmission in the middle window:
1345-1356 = 0.075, 3.26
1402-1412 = 0.073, 3.14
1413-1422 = 0.062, 3.14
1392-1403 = 0.086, 3.12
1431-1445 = 0.053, 3.12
